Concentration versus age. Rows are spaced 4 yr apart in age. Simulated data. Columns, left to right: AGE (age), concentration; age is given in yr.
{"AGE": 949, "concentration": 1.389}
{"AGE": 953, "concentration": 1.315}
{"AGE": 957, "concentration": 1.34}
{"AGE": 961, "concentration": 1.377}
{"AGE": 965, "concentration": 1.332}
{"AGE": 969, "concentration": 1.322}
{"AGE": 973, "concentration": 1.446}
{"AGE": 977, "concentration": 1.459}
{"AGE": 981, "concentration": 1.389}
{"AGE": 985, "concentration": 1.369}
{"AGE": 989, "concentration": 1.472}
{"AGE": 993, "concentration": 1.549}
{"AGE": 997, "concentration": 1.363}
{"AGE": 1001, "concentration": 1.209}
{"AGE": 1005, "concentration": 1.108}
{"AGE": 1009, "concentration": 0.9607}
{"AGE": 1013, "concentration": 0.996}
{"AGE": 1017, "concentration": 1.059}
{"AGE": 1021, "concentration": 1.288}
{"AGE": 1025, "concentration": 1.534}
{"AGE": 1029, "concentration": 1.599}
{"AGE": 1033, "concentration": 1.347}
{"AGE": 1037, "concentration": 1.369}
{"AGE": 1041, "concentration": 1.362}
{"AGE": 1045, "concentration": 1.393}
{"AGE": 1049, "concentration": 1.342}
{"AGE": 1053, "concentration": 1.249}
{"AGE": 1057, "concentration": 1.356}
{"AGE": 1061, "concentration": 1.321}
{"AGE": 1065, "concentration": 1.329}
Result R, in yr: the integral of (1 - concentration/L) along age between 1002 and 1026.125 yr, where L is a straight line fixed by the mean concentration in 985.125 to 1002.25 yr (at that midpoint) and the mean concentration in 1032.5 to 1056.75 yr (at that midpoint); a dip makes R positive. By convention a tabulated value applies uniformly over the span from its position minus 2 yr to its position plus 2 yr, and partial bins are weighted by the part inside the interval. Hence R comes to 4.1 yr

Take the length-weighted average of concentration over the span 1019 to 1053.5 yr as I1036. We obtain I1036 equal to 1.39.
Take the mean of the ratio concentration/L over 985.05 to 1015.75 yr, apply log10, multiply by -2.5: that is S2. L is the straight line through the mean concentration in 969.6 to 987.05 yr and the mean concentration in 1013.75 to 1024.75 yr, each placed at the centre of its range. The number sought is 0.06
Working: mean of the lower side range 1.41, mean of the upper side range 1.21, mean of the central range 1.24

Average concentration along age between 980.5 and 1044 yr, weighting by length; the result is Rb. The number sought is 1.31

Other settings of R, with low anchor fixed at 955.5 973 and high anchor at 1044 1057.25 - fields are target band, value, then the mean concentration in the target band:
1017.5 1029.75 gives -0.7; 1.41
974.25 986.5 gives -0.5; 1.41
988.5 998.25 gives -0.9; 1.47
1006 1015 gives 2.3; 0.993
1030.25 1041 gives -0.3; 1.38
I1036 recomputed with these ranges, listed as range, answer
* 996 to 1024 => 1.15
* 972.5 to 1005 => 1.39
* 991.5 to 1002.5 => 1.37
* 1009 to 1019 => 1.01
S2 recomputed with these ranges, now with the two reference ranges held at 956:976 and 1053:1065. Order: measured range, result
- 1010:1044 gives 0.02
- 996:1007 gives 0.12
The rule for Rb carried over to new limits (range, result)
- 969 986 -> 1.41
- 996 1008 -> 1.19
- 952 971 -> 1.34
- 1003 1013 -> 1.03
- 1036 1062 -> 1.34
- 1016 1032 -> 1.39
